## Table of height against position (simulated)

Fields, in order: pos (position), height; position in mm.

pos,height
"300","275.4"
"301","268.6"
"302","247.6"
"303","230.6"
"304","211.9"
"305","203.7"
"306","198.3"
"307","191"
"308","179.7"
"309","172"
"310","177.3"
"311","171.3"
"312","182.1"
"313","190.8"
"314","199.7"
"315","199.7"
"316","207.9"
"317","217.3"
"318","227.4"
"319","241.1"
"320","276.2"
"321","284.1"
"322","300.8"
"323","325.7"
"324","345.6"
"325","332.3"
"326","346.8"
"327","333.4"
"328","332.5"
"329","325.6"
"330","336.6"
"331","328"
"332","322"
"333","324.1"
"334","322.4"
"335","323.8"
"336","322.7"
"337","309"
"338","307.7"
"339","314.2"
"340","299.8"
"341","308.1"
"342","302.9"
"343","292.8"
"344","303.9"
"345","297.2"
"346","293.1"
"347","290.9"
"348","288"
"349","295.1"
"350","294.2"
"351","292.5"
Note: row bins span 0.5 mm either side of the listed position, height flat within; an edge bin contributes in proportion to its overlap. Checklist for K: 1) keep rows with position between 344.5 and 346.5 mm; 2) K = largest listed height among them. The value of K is 297.2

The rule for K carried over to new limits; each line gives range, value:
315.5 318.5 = 227.4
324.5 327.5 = 346.8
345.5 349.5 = 295.1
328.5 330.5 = 336.6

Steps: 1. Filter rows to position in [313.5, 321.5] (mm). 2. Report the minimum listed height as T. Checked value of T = 199.7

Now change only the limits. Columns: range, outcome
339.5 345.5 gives 292.8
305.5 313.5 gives 171.3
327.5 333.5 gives 322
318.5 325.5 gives 241.1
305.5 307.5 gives 191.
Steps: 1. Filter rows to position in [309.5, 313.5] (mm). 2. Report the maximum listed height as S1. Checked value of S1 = 190.8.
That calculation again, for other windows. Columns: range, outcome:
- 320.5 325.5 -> 345.6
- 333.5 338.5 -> 323.8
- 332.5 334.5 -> 324.1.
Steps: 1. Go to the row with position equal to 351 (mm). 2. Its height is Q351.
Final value 292.5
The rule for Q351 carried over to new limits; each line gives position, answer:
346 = 293.1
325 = 332.3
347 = 290.9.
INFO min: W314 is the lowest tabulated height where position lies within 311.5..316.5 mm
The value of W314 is 182.1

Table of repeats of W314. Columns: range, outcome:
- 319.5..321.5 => 276.2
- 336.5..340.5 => 299.8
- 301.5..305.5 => 203.7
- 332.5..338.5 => 307.7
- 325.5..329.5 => 325.6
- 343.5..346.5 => 293.1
